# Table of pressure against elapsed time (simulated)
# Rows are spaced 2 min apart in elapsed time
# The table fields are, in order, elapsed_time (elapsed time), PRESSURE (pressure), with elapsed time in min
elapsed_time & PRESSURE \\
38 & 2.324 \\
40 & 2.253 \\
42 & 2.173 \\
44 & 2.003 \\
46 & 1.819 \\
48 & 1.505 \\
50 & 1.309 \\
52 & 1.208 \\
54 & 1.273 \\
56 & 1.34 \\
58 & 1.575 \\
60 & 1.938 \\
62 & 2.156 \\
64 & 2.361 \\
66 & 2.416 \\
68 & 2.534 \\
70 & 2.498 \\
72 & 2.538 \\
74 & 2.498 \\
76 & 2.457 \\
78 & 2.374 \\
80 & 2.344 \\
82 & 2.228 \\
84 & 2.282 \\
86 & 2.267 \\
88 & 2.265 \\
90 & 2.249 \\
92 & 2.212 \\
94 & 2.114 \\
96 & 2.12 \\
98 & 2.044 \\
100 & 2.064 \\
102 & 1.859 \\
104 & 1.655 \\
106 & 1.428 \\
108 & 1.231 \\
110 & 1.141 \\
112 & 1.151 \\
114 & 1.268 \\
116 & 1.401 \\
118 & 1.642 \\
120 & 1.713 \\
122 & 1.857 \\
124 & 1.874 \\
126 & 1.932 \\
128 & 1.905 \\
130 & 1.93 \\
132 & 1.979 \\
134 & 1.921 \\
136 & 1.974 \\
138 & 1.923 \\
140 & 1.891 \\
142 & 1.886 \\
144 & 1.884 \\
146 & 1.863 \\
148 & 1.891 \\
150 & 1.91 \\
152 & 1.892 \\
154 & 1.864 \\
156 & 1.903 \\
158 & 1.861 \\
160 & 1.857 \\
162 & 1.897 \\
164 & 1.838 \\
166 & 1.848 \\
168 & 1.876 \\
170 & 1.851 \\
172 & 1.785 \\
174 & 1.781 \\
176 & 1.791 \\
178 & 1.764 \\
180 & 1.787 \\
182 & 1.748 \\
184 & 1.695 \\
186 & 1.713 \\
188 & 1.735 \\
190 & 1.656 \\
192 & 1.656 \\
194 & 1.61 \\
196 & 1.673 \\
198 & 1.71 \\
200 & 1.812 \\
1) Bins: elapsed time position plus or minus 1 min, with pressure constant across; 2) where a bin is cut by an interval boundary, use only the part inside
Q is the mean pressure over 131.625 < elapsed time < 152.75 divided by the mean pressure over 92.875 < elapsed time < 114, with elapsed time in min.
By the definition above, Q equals 1.15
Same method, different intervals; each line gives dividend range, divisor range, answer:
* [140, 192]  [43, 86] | 0.89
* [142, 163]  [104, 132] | 1.18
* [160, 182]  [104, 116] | 1.41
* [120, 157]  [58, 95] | 0.83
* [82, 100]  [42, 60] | 1.40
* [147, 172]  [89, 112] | 1.04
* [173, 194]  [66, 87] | 0.72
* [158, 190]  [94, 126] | 1.09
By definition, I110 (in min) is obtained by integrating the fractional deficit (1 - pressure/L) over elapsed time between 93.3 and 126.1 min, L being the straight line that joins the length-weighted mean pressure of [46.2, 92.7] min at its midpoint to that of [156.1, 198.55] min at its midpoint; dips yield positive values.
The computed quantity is 5.0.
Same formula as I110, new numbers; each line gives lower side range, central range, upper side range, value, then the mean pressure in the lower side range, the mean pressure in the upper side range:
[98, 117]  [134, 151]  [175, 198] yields -3.3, 1.5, 1.71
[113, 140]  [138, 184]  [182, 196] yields -3.0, 1.8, 1.68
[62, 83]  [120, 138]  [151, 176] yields 1.3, 2.41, 1.85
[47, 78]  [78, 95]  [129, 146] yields -2.5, 1.99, 1.92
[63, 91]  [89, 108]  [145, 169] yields 2.7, 2.38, 1.88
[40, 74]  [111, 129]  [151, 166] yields 2.5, 1.94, 1.87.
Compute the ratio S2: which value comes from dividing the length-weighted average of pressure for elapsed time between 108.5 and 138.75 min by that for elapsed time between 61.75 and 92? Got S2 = 0.72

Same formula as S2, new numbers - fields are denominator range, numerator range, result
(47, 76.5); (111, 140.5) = 0.89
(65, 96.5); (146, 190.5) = 0.78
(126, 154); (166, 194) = 0.92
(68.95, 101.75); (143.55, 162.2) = 0.83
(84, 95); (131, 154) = 0.86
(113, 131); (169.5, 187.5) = 1.02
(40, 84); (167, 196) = 0.86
